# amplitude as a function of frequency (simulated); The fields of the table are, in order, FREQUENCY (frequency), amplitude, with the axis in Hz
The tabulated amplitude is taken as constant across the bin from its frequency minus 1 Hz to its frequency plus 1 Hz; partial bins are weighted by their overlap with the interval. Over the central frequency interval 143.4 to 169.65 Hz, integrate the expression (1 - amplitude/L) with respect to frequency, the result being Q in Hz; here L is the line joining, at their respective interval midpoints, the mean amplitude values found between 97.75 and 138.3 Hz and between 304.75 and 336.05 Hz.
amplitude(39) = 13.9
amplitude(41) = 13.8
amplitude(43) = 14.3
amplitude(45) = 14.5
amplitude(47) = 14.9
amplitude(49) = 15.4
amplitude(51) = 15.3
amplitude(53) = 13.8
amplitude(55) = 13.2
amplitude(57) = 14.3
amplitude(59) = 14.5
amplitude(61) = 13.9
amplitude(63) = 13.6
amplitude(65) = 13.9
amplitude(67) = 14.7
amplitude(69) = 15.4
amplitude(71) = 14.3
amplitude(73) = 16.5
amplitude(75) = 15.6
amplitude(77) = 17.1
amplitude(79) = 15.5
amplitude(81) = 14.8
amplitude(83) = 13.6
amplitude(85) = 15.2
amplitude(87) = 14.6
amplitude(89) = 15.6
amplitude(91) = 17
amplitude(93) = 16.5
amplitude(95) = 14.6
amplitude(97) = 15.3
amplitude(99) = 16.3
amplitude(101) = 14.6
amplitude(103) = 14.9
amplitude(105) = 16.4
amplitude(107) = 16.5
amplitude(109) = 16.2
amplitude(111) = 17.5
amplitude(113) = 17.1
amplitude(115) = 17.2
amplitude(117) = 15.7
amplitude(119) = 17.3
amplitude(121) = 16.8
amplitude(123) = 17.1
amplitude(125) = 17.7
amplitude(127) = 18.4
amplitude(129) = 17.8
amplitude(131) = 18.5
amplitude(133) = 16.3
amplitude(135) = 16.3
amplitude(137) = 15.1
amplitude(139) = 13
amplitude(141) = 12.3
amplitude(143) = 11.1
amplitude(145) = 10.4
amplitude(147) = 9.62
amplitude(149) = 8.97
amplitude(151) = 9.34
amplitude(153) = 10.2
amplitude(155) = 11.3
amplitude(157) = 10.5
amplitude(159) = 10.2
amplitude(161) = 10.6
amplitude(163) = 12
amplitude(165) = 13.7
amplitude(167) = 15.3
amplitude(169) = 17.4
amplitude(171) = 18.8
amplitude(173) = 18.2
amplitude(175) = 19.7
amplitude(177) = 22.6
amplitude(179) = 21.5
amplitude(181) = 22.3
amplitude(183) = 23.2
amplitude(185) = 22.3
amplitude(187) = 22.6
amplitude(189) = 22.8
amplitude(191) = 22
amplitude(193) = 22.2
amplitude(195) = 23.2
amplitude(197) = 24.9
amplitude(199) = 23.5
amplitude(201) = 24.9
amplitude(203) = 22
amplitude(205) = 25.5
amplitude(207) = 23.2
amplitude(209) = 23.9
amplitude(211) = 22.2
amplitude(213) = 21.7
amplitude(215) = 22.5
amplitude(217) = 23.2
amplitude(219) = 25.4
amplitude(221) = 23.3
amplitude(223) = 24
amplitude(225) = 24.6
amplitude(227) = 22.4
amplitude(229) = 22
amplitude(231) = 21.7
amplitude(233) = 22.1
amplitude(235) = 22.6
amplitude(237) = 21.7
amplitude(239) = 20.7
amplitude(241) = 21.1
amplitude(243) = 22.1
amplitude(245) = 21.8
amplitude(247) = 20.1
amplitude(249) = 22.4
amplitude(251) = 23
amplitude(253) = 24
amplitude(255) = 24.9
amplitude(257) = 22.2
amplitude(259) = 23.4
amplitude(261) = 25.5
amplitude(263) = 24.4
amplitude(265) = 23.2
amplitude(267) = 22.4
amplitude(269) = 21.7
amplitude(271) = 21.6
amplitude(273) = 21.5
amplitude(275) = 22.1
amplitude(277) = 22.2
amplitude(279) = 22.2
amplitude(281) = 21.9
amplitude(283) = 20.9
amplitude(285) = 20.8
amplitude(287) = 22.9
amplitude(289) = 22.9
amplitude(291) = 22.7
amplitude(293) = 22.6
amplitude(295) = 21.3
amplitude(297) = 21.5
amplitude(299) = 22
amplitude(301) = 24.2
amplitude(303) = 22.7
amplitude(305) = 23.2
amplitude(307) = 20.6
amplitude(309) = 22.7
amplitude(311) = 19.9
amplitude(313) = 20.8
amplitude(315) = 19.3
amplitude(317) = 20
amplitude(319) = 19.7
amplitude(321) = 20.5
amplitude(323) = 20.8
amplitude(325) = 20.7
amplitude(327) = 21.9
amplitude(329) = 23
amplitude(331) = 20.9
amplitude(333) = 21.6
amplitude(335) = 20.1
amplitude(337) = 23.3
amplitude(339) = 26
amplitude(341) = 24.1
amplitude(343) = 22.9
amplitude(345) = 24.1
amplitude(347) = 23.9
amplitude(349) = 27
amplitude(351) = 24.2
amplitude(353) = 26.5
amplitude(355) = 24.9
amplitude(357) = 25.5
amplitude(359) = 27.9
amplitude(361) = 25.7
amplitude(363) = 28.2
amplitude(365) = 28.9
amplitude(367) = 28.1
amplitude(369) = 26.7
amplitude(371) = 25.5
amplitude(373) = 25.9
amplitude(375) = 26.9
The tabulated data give 9.1 Hz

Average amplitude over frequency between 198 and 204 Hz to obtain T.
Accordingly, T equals 23.5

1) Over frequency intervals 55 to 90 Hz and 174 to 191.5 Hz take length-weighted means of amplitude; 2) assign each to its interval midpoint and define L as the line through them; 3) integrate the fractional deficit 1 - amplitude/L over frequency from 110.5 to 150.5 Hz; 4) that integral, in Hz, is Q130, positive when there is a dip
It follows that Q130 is 7.4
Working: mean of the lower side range 14.8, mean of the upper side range 22.1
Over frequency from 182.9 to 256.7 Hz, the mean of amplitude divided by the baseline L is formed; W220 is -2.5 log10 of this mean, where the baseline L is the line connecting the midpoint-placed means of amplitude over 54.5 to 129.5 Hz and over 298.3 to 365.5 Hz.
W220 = -0.16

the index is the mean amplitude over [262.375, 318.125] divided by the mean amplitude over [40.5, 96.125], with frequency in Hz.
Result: 1.47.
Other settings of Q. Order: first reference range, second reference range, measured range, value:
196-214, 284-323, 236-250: 0.8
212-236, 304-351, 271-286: 0.6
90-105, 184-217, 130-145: 3.3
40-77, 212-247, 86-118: 1.2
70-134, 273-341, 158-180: 2.1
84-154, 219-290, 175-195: -3.9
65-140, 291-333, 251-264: -2.6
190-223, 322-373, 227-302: 4.8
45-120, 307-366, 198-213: -3.4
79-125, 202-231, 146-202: 8.5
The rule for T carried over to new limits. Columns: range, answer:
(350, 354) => 25.4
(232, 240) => 21.8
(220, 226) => 24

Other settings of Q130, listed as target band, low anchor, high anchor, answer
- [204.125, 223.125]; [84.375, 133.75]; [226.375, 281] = -2.5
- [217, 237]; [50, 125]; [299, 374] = -3.1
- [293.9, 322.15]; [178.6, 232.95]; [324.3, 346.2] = 1.8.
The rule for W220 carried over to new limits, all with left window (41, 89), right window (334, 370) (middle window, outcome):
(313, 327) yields 0.19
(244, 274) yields -0.04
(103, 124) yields -0.01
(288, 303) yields 0.04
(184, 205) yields -0.18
